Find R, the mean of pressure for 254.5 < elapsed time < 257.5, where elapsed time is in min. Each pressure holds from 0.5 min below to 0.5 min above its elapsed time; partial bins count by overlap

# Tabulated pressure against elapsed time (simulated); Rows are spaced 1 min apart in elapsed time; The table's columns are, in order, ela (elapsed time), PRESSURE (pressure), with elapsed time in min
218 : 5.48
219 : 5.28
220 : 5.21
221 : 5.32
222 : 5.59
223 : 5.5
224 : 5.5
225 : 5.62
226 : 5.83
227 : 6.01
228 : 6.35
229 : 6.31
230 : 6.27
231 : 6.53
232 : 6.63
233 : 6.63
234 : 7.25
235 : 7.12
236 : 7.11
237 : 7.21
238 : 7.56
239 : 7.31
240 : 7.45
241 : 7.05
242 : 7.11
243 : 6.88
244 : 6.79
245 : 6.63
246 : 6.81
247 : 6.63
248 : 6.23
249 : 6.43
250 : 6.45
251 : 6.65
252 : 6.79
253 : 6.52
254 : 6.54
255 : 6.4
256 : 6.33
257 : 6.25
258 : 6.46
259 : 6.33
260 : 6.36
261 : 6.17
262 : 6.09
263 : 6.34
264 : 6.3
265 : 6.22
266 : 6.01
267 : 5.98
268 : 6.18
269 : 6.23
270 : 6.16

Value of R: 6.33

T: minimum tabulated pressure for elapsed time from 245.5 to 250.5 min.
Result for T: 6.23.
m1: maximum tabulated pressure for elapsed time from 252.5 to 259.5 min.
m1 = 6.54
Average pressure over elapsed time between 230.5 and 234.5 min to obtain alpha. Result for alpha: 6.76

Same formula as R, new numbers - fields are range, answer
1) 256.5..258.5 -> 6.36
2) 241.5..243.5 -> 7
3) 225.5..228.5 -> 6.06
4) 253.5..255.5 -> 6.47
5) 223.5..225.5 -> 5.56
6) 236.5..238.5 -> 7.38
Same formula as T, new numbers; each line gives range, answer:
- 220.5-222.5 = 5.32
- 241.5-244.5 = 6.79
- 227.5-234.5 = 6.27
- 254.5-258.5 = 6.25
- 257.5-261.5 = 6.17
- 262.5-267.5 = 5.98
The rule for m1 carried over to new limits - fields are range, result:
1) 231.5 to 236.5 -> 7.25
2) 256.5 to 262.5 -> 6.46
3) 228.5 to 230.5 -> 6.31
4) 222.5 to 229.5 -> 6.35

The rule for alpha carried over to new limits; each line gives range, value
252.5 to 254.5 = 6.53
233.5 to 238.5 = 7.25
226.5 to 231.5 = 6.29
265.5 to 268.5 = 6.06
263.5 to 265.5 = 6.26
